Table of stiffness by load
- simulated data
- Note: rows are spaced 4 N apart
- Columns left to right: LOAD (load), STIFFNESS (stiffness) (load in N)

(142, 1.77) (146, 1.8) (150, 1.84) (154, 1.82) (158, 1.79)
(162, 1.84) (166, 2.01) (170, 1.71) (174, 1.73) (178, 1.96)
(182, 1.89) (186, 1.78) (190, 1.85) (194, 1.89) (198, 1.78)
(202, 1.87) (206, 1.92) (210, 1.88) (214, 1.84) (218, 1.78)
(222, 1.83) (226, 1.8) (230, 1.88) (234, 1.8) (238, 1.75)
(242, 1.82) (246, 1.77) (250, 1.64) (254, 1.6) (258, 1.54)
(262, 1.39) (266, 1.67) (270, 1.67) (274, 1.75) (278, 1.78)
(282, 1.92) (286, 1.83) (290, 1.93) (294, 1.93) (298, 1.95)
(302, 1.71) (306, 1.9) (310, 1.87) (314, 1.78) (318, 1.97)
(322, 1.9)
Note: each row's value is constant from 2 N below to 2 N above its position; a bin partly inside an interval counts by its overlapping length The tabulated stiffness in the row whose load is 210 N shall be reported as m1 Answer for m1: 1.88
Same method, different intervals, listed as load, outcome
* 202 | 1.87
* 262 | 1.39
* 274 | 1.75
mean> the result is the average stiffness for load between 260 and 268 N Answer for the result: 1.53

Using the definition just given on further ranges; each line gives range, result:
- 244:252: 1.71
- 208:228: 1.83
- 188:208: 1.86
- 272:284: 1.82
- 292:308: 1.87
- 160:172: 1.85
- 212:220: 1.81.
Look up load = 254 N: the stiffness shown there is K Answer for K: 1.6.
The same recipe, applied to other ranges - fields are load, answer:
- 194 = 1.89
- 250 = 1.64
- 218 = 1.78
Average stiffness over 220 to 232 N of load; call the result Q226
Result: 1.84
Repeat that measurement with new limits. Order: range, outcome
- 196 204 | 1.83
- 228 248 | 1.8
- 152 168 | 1.86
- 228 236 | 1.84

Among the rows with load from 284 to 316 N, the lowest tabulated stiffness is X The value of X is 1.71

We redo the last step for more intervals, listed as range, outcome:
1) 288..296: 1.93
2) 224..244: 1.75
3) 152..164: 1.79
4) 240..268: 1.39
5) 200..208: 1.87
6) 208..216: 1.84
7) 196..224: 1.78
